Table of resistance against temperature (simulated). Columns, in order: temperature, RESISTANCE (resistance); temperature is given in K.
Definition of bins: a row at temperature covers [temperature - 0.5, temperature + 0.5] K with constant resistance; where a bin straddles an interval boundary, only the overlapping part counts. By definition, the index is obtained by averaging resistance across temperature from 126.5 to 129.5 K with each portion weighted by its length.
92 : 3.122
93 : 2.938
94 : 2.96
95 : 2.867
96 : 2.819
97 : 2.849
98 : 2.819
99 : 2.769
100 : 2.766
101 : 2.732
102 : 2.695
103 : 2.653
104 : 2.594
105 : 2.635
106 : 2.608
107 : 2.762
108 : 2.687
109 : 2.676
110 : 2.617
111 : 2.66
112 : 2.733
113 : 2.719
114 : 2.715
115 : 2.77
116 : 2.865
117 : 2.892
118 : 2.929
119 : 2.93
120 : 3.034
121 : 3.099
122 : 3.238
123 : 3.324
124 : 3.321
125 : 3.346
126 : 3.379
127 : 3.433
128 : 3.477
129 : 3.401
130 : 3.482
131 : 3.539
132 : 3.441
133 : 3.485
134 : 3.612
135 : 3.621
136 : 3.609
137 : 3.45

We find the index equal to 3.44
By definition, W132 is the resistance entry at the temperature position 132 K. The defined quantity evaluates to 3.441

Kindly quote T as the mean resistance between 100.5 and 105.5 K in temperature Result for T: 2.66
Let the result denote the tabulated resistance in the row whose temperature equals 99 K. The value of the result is 2.769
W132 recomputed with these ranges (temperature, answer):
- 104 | 2.594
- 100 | 2.766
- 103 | 2.653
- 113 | 2.719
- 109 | 2.676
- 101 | 2.732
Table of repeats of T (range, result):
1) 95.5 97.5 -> 2.83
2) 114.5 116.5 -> 2.82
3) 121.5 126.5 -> 3.32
